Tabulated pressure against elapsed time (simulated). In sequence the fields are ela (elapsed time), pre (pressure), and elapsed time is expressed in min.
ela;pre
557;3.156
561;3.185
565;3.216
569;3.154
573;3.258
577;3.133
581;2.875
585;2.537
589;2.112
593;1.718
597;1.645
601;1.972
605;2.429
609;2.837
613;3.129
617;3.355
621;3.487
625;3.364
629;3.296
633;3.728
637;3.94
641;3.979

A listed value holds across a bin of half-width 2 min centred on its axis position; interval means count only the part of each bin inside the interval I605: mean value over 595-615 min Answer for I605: 2.4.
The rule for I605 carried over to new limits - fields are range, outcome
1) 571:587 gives 2.95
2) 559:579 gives 3.19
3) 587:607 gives 1.98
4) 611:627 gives 3.33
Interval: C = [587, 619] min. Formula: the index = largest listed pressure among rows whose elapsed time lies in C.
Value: 3.355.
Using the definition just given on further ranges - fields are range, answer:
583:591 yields 2.537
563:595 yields 3.258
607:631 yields 3.487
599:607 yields 2.429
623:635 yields 3.728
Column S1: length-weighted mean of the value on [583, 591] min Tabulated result 2.32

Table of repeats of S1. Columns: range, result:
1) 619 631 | 3.38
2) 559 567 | 3.2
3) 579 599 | 2.18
